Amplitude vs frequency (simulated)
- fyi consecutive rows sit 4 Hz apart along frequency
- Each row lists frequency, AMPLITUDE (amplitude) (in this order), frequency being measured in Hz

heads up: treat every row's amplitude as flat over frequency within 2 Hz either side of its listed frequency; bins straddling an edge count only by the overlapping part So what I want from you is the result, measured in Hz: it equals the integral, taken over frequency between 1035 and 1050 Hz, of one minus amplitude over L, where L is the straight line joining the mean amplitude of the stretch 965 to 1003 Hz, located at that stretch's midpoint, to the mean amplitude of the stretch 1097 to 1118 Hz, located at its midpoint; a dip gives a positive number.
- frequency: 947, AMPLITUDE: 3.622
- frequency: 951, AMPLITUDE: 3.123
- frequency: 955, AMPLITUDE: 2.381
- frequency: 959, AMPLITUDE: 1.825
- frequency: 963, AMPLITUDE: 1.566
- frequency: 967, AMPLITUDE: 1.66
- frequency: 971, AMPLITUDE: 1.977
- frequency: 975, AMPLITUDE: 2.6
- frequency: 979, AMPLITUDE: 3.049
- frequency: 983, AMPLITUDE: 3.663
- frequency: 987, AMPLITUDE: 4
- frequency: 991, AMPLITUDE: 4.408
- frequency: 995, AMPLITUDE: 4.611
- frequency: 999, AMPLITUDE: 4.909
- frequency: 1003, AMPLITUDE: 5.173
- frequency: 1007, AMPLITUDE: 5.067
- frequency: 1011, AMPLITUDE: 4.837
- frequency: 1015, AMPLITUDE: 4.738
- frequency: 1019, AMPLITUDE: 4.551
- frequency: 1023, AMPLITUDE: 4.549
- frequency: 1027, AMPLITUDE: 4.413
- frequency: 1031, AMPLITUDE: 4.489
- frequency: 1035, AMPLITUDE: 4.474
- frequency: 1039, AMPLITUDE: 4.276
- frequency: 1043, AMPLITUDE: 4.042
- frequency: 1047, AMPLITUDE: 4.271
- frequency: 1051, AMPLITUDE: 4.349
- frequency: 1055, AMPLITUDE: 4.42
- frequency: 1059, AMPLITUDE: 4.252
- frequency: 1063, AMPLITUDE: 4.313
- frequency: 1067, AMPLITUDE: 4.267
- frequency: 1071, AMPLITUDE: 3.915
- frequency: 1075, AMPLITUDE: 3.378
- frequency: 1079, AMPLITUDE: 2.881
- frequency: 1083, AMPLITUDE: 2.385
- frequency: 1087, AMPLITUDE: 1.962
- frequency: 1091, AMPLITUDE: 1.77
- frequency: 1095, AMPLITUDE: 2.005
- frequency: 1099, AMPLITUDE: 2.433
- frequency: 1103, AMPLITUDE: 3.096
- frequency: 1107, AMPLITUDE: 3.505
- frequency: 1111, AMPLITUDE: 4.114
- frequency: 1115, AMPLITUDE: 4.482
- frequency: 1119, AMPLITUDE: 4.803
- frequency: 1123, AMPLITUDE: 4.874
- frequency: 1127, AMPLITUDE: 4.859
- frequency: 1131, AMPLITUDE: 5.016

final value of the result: -2.92 Hz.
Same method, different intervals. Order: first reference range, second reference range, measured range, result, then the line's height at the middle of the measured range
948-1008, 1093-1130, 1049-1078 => -3.5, 3.64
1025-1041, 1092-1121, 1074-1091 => 5.7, 3.75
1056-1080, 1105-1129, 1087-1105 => 8.2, 4.21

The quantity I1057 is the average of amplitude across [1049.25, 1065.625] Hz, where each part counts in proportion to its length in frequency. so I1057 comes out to 4.33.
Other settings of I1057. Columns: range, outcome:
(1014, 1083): 4.15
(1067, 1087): 3.13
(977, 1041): 4.45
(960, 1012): 3.6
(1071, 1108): 2.65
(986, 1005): 4.65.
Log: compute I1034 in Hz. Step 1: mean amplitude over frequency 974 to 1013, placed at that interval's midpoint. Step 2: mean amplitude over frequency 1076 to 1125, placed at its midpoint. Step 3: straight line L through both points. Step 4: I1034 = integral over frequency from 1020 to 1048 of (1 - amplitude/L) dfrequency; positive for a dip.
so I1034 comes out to -3.6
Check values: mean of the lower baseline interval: 4.27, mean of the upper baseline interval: 3.2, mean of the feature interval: 4.37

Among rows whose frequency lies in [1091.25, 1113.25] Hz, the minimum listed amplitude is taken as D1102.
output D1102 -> 2.005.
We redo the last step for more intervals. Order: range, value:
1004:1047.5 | 4.042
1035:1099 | 1.77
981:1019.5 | 3.663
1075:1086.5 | 2.385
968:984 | 1.977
